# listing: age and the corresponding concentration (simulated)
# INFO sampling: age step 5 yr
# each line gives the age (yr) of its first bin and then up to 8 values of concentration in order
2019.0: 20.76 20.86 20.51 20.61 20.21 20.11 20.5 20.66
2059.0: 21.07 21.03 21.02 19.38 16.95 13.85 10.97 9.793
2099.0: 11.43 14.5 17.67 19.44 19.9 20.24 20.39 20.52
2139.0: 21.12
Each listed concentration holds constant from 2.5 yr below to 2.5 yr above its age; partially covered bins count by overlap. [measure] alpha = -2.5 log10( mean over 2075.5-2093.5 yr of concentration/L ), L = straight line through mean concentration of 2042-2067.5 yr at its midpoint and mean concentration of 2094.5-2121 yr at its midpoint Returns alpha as 0.30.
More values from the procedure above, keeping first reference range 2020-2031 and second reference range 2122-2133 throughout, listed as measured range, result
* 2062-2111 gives 0.30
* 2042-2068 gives -0.01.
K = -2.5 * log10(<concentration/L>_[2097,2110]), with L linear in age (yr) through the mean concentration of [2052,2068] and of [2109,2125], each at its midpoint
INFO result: 0.35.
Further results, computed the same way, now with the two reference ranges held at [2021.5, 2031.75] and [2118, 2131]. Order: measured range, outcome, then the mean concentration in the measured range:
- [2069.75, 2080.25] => 0.09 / 18.8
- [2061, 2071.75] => -0.03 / 21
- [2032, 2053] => 0.01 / 20.4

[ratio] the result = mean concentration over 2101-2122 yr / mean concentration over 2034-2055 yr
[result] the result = 0.87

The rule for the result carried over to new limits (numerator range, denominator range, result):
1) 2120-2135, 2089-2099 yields 1.94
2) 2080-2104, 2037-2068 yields 0.59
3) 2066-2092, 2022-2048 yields 0.80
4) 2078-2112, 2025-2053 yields 0.66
